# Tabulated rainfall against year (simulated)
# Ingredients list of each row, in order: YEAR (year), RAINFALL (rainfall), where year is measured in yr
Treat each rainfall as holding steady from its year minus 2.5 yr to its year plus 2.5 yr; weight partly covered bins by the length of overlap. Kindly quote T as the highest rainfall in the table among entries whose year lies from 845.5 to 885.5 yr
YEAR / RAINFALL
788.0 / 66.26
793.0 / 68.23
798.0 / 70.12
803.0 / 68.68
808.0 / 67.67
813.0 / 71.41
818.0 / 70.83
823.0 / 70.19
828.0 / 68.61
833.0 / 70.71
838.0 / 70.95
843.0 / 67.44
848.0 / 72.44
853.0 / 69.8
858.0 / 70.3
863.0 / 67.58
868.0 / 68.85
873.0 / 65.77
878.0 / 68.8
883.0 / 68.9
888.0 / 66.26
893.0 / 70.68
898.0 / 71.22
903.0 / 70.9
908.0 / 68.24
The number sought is 72.44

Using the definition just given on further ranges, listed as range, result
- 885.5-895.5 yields 70.68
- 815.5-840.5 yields 70.95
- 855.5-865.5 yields 70.3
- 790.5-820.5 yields 71.41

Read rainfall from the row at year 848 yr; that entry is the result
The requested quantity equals 72.44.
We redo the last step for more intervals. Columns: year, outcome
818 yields 70.83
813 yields 71.41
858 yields 70.3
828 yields 68.61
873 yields 65.77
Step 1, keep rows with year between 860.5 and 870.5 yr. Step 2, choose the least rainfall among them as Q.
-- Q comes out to 67.58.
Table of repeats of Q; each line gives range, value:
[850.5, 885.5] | 65.77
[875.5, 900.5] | 66.26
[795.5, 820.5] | 67.67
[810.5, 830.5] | 68.61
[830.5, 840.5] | 70.71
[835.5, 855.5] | 67.44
